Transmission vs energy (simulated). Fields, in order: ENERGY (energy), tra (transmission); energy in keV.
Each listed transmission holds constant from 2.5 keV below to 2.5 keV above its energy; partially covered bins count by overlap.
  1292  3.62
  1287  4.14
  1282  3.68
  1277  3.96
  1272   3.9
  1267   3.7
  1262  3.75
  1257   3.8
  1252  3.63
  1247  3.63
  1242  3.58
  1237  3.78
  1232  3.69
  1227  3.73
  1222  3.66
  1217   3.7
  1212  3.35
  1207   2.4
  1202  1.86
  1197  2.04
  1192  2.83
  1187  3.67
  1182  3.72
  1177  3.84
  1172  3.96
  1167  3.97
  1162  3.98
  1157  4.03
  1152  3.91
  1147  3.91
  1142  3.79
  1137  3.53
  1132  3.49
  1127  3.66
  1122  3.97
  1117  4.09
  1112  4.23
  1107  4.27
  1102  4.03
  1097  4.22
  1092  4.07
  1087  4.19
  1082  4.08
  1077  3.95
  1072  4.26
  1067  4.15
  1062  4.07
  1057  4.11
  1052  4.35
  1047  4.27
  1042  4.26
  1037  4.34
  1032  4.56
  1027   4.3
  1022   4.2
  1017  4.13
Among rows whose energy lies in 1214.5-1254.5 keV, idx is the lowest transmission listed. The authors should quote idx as 3.58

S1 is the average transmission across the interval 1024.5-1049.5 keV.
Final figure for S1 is 4.35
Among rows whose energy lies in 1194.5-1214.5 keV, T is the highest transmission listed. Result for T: 3.35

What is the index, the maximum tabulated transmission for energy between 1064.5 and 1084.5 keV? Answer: 4.26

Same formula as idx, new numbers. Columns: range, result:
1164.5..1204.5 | 1.86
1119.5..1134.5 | 3.49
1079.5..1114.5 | 4.03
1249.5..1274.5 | 3.63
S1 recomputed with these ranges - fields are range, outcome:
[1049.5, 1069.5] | 4.17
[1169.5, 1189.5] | 3.8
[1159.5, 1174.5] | 3.97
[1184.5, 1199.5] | 2.85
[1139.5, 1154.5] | 3.87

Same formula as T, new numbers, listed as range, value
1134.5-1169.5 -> 4.03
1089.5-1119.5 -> 4.27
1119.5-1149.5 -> 3.97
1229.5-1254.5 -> 3.78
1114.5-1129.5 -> 4.09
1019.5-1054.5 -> 4.56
